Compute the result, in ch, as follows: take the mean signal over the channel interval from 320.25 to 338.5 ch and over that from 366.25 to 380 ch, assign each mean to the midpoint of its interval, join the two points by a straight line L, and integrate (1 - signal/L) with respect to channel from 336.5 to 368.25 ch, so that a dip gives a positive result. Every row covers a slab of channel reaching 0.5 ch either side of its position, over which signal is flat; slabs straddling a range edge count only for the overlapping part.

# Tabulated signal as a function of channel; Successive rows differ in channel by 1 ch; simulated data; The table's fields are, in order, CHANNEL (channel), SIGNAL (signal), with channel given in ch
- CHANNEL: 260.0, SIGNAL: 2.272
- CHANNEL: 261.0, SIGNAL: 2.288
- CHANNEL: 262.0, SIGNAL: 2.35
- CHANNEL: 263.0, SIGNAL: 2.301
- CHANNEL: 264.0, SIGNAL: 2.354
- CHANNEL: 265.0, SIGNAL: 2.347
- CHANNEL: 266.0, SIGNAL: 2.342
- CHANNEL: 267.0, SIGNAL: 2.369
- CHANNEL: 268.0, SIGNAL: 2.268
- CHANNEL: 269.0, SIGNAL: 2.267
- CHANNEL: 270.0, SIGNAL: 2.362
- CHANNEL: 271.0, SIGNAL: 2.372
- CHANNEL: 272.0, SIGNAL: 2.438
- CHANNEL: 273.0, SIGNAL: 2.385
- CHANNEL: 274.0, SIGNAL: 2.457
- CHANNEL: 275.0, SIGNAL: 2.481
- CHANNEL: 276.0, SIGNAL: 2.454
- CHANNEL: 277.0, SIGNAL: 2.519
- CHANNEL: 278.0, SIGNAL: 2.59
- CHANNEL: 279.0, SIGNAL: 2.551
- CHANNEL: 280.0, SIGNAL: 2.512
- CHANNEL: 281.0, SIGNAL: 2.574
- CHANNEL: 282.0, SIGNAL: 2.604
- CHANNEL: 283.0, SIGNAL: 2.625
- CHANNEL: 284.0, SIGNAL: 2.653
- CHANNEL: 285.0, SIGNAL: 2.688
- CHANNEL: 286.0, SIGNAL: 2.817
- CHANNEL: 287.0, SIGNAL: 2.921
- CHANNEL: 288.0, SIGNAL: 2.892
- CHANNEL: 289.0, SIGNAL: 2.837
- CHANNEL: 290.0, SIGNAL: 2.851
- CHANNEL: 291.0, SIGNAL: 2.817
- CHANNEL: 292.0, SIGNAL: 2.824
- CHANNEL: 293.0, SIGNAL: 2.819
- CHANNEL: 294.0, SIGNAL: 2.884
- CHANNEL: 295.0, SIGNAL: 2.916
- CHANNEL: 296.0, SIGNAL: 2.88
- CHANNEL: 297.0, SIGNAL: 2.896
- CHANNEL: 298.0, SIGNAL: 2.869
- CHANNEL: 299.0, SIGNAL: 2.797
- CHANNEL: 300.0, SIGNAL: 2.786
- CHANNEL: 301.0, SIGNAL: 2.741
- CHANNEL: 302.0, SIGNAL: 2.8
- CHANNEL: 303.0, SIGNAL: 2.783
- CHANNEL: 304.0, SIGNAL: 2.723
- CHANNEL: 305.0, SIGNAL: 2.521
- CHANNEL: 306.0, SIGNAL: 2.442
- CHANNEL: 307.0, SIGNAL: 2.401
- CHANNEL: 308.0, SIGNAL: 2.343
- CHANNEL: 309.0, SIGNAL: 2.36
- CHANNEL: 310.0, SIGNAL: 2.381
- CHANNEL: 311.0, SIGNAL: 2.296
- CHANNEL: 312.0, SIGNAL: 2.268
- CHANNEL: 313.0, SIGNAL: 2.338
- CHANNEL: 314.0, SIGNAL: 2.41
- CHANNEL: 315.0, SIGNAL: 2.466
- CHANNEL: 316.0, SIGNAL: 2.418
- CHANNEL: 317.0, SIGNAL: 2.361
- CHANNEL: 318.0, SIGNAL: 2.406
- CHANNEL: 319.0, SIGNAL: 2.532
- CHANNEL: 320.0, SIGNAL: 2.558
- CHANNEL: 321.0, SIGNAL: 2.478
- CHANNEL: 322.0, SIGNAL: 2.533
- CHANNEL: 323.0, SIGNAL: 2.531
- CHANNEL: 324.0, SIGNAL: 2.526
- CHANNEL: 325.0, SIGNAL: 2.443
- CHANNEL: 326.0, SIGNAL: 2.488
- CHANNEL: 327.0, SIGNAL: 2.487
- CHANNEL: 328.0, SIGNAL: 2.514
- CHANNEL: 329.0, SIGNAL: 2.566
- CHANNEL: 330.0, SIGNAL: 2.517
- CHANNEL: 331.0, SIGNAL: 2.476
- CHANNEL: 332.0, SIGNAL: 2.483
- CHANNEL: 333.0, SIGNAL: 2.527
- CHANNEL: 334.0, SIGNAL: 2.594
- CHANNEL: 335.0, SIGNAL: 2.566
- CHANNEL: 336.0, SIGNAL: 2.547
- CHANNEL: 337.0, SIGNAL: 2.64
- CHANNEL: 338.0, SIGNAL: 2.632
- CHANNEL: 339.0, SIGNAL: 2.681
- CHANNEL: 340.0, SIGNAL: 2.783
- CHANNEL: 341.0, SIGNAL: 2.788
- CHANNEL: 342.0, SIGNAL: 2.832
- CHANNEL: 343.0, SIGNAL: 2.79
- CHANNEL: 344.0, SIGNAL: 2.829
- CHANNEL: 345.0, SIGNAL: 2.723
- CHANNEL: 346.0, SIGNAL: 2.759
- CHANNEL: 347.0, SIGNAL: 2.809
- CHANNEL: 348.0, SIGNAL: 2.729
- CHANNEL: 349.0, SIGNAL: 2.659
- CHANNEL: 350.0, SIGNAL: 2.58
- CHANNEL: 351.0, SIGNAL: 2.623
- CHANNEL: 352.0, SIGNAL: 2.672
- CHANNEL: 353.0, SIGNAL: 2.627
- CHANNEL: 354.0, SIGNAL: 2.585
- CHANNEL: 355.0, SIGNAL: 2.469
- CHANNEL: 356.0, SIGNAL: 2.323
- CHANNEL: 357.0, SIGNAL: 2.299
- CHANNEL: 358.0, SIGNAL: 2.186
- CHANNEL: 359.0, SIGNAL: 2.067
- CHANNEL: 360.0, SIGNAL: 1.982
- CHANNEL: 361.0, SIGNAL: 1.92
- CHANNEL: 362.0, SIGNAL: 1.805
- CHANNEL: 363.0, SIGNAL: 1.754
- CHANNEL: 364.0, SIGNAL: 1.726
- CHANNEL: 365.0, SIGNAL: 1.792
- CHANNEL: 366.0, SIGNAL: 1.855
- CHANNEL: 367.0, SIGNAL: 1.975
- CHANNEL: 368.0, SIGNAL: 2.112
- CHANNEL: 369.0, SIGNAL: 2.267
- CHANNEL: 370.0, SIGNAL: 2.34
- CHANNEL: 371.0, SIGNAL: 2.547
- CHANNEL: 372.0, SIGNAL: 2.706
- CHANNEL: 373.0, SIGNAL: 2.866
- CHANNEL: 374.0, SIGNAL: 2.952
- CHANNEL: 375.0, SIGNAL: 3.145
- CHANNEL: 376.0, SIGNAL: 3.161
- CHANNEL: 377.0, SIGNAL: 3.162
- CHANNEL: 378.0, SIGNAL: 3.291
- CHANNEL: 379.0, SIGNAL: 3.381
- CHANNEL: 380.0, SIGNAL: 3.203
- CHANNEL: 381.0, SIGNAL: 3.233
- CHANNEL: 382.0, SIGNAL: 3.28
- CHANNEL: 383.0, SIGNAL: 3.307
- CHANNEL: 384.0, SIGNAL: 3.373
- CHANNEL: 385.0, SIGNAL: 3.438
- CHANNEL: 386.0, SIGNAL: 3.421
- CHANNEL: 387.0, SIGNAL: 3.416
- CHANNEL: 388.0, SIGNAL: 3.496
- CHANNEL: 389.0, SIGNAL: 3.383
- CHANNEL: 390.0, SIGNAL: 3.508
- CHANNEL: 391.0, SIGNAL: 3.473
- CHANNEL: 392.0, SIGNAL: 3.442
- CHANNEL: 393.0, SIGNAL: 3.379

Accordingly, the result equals 2.8 ch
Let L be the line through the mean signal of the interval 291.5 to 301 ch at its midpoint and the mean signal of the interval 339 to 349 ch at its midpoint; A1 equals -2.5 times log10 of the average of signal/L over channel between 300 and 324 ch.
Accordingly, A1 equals 0.136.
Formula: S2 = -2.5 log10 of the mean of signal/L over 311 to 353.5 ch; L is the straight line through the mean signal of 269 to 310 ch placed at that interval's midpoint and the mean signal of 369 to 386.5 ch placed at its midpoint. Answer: 0.11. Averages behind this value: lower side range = 2.65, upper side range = 3.08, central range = 2.57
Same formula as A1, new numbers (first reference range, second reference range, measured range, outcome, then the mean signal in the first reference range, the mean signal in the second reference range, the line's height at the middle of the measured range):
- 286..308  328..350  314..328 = 0.10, 2.77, 2.66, 2.71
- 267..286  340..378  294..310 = -0.08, 2.49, 2.49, 2.49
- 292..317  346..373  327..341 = -0.06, 2.61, 2.3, 2.44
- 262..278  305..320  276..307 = -0.14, 2.39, 2.4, 2.39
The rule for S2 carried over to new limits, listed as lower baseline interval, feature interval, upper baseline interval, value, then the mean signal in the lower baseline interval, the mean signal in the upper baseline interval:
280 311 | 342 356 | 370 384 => 0.106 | 2.7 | 3.08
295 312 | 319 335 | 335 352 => 0.065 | 2.62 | 2.71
